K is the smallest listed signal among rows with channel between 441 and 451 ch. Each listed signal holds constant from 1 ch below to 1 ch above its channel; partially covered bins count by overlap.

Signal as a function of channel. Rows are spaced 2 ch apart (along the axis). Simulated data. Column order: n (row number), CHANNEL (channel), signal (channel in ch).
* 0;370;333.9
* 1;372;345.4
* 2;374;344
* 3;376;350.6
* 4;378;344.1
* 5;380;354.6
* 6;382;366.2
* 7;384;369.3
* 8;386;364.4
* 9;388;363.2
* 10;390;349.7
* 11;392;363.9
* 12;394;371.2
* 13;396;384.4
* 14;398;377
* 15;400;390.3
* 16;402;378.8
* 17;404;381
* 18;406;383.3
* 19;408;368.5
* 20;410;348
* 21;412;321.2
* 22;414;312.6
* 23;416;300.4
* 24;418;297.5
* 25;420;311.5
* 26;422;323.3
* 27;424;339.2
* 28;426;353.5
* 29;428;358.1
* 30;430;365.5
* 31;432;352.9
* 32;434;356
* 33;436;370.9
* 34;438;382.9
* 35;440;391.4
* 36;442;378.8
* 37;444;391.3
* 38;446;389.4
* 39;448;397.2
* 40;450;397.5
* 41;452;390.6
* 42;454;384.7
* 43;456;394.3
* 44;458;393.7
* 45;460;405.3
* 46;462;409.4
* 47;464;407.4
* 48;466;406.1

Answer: 378.8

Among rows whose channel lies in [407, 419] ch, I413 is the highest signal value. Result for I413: 368.5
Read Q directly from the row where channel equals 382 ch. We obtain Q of 366.2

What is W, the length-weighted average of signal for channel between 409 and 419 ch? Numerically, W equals 316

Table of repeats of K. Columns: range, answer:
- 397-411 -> 348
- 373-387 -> 344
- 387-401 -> 349.7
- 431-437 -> 352.9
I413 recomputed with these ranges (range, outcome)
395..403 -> 390.3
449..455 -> 397.5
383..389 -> 369.3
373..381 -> 354.6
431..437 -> 370.9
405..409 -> 383.3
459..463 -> 409.4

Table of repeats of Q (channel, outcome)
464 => 407.4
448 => 397.2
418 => 297.5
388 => 363.2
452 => 390.6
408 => 368.5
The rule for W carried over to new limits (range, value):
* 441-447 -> 386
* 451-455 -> 388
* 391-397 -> 373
